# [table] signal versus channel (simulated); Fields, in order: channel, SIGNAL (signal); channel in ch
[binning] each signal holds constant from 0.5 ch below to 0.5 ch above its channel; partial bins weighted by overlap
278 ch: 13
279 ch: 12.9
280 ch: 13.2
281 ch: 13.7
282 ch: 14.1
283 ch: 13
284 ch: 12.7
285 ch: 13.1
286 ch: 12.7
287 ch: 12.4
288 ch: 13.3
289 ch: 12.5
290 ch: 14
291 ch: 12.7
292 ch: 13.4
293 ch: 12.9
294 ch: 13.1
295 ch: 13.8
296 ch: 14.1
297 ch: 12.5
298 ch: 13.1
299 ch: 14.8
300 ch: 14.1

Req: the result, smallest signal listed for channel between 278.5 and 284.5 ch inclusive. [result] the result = 12.7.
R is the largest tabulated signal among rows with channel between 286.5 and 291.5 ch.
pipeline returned 14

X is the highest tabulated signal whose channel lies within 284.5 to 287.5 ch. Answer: 13.1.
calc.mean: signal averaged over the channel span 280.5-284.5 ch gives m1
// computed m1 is 13.4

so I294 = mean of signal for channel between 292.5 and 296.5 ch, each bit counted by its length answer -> 13.5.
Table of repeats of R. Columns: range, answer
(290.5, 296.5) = 14.1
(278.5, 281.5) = 13.7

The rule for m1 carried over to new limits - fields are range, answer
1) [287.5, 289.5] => 12.9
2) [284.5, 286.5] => 12.9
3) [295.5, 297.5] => 13.3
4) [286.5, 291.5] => 13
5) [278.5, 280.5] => 13.1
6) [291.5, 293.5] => 13.2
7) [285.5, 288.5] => 12.8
